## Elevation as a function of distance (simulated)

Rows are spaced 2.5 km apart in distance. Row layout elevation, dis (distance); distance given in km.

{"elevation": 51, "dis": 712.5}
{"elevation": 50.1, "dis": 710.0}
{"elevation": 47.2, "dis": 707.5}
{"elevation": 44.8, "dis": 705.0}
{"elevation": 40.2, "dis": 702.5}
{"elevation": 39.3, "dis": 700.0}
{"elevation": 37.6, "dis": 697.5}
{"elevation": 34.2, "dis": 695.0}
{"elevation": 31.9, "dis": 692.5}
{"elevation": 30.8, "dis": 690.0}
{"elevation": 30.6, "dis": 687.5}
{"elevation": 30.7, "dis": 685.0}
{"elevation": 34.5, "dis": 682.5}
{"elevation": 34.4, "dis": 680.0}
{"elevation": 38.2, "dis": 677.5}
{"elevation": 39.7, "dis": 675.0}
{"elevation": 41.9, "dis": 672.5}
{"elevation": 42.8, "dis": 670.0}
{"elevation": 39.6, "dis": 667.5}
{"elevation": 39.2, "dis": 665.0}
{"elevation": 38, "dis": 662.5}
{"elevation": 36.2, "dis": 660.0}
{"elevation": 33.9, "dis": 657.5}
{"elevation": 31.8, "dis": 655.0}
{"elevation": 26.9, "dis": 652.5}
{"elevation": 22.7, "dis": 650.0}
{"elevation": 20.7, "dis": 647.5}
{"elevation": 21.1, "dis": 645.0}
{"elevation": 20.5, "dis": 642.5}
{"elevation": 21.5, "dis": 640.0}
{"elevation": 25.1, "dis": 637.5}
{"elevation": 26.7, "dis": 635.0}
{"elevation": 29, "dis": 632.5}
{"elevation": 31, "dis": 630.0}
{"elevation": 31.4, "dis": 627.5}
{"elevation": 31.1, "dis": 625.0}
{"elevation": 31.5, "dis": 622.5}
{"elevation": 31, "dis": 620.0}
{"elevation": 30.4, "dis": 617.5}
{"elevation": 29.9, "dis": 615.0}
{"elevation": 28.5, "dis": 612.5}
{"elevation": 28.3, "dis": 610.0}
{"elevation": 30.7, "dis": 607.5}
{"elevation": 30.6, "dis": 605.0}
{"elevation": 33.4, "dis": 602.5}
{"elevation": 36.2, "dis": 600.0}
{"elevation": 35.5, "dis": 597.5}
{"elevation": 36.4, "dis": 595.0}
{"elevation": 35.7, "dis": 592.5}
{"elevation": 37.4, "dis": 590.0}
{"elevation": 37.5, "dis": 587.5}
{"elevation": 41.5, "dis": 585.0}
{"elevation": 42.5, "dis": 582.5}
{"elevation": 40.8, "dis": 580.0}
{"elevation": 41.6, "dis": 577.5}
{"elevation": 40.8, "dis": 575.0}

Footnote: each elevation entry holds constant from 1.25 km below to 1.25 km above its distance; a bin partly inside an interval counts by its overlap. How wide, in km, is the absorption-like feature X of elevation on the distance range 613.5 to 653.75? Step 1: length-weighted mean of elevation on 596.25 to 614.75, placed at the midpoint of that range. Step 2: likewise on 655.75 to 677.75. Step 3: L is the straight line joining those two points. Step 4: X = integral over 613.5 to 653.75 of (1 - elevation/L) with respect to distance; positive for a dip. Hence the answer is 9.1 km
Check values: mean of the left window 31.8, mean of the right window 38.7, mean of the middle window 26.9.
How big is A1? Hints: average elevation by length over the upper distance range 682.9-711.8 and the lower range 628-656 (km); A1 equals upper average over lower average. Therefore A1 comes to 1.51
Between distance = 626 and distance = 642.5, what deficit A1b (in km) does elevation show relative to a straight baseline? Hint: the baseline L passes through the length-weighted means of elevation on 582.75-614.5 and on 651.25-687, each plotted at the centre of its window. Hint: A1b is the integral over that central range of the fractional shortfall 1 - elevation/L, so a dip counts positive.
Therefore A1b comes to 3.9 km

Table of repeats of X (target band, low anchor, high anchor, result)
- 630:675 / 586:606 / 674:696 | 4.8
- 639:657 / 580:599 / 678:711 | 6.5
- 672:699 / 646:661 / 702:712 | 2.8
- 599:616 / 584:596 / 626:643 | 1.2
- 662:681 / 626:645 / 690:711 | -3.2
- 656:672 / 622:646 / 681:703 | -4.0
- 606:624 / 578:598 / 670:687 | 3.8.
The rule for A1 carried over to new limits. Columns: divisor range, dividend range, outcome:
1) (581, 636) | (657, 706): 1.12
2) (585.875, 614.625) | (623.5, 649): 0.77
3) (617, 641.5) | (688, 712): 1.38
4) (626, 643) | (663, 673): 1.51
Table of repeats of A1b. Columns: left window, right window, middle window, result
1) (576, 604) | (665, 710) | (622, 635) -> 2.6 km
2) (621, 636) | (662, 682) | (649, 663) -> 1.8 km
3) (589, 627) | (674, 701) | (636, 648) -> 4.1 km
